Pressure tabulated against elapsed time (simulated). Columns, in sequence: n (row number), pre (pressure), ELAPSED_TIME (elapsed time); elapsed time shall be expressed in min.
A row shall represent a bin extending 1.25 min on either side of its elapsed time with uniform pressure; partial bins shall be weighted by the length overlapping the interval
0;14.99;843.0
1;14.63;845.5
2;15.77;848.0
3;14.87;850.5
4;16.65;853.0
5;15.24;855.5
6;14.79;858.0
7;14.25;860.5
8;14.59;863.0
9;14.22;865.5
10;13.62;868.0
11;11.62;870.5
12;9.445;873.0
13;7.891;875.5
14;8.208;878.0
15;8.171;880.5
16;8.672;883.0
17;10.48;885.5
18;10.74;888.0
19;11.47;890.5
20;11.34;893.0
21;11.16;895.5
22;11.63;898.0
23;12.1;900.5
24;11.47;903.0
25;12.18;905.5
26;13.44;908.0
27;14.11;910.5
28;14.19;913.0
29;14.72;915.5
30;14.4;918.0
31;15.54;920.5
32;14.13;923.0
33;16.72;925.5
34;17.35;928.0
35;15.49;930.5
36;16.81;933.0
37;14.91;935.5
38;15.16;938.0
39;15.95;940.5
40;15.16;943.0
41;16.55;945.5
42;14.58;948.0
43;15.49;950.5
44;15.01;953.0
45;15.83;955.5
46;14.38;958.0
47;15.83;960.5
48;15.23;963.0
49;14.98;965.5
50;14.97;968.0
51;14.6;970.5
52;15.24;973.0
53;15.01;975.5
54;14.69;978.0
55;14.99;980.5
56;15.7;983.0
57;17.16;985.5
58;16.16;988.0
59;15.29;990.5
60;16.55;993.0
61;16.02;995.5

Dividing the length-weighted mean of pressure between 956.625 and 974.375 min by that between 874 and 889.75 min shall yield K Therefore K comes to 1.65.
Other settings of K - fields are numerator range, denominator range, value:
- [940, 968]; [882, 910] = 1.34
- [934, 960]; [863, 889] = 1.46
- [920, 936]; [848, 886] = 1.29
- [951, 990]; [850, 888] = 1.27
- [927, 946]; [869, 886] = 1.72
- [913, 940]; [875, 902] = 1.51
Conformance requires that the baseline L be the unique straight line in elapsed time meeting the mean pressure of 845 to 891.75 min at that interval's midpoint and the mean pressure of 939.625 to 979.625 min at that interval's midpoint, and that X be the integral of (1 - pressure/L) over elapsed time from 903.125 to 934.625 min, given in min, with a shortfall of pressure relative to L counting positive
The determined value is -1.9 min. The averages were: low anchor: 12.3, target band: 14.8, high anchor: 15.2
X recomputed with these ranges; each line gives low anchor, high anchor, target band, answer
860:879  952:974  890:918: 0.7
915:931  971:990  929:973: 0.4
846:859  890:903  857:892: 5.9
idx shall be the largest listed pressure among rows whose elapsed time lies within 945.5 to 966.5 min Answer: 16.55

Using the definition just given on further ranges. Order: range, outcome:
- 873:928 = 17.35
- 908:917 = 14.72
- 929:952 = 16.81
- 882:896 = 11.47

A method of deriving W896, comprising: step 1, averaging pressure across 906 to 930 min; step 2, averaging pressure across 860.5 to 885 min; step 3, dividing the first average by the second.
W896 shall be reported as 1.37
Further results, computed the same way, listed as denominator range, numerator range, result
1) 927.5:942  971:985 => 0.96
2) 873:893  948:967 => 1.60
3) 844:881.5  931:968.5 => 1.19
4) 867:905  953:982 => 1.43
